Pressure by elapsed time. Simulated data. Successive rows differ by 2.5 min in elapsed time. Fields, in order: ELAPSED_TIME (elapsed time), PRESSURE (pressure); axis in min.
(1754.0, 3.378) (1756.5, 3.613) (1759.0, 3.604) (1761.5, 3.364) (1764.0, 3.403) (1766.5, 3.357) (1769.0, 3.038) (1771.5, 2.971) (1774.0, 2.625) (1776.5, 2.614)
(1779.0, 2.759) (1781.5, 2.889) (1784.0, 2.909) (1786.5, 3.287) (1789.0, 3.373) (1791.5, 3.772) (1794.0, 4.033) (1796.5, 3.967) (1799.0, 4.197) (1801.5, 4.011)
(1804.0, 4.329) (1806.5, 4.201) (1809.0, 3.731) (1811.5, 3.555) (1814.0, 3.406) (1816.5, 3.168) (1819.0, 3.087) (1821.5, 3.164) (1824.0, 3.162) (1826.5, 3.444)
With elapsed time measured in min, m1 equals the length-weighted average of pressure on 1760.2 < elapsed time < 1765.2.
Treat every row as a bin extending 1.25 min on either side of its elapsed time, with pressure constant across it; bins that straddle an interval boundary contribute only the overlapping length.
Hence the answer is 3.39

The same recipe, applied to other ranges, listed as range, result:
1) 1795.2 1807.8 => 4.14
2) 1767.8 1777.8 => 2.81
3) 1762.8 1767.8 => 3.38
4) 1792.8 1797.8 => 4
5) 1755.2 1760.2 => 3.61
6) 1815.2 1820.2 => 3.13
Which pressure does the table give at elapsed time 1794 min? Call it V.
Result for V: 4.033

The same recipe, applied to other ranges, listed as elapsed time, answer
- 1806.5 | 4.201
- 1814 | 3.406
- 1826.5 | 3.444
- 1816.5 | 3.168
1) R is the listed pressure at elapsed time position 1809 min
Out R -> 3.731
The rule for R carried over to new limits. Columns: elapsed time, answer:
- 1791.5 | 3.772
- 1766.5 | 3.357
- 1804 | 4.329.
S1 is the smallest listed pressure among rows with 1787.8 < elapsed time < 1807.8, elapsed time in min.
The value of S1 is 3.373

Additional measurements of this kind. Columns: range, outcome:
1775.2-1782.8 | 2.614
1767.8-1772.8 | 2.971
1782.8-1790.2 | 2.909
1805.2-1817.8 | 3.168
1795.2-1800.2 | 3.967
